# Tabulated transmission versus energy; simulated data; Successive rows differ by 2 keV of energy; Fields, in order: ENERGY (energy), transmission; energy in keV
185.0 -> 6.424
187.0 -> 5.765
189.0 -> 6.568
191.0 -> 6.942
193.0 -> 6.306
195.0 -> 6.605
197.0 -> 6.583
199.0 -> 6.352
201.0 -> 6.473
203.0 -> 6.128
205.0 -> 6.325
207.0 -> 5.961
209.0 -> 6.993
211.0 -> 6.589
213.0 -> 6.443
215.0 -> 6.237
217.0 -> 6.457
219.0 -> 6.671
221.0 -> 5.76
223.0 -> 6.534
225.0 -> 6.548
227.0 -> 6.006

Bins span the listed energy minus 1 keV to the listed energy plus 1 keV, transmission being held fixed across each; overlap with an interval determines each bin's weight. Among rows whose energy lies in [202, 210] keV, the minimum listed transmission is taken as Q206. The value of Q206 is 5.961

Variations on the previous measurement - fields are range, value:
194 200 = 6.352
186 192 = 5.765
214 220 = 6.237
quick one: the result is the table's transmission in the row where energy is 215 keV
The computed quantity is 6.237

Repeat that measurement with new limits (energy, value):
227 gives 6.006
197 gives 6.583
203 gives 6.128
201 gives 6.473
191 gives 6.942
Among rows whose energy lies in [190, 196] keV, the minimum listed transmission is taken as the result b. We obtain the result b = 6.306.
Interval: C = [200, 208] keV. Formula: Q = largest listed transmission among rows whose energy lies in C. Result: 6.473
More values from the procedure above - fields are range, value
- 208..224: 6.993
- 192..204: 6.605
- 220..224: 6.534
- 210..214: 6.589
